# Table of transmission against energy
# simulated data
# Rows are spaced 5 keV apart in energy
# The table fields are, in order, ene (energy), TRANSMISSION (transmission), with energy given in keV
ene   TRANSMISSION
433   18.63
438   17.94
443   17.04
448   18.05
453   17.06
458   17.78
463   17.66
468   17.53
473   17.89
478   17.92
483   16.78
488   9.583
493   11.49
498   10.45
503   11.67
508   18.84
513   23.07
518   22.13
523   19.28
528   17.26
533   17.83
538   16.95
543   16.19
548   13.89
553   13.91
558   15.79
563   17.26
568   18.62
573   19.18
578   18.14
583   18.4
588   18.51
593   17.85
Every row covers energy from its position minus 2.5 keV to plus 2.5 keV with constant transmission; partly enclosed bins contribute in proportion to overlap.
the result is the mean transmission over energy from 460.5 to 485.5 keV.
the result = 17.6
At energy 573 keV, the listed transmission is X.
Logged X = 19.18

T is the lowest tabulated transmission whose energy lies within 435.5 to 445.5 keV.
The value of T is 17.04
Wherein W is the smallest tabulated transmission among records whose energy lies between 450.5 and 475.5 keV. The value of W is 17.06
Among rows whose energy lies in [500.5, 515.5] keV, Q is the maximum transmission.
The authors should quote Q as 23.07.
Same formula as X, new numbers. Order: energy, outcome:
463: 17.66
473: 17.89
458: 17.78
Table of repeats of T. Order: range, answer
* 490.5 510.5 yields 10.45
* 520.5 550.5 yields 13.89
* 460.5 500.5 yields 9.583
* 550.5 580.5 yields 13.91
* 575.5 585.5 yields 18.14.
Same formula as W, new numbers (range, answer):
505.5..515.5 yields 18.84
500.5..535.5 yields 11.67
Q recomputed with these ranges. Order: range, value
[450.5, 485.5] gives 17.92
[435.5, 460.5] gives 18.05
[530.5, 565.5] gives 17.83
